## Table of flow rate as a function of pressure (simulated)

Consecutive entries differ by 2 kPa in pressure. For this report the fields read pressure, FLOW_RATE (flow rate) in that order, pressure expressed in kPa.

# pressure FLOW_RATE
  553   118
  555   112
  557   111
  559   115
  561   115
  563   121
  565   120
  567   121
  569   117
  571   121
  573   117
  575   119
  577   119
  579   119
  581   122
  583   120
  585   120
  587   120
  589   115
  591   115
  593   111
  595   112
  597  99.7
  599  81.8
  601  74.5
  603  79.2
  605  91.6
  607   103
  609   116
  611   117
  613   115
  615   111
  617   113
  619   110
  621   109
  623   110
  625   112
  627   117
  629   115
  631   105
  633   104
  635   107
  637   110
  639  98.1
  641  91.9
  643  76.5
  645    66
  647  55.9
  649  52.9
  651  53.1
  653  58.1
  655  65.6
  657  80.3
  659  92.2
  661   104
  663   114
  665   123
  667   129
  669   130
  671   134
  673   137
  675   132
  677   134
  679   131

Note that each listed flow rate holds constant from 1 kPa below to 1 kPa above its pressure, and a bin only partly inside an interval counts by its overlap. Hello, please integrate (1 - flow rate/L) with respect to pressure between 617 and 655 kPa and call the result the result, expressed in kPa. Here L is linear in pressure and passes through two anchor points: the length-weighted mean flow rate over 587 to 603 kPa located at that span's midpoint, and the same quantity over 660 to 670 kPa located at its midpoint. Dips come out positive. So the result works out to 6.8 kPa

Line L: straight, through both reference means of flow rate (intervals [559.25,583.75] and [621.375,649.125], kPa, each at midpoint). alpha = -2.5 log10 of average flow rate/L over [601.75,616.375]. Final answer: 0.01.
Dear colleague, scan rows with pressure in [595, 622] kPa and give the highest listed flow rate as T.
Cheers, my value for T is 117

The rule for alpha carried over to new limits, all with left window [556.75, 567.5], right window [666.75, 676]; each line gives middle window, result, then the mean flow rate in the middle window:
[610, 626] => 0.12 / 112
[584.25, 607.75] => 0.20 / 102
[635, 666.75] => 0.47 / 84.6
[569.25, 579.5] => 0.00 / 119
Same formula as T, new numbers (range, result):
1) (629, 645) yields 115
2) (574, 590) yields 122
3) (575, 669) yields 130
